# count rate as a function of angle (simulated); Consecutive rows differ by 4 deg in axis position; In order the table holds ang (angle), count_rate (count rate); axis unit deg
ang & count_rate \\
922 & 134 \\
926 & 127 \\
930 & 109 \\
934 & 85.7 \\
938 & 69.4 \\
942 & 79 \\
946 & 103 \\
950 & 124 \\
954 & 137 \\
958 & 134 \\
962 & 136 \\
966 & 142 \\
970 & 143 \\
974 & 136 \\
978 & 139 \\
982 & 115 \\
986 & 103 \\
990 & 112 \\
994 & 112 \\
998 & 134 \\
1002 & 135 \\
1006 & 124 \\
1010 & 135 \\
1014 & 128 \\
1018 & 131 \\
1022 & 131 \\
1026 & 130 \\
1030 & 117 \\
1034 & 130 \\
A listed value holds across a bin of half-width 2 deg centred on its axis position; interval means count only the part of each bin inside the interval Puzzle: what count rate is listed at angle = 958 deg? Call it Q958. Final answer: 134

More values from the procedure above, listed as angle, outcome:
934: 85.7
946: 103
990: 112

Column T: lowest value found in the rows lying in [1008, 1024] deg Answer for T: 128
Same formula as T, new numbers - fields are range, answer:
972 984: 115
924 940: 69.4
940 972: 79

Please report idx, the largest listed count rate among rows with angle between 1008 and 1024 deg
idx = 135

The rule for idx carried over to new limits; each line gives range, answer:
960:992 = 143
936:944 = 79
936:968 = 142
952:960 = 137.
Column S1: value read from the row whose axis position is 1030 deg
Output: 117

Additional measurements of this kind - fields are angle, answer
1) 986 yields 103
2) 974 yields 136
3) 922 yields 134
